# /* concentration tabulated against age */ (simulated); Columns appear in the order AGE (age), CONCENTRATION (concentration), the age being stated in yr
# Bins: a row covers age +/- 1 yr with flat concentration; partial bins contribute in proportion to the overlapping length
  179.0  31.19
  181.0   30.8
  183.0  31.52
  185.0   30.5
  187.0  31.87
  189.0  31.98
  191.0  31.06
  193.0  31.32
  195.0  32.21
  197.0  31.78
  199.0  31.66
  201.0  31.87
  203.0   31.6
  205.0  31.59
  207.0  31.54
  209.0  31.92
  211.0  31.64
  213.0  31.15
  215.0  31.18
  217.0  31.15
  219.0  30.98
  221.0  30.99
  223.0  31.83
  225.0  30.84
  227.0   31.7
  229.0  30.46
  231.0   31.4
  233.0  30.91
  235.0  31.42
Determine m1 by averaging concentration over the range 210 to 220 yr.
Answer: 31.2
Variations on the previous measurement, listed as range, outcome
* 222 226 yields 31.3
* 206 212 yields 31.7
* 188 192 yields 31.5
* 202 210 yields 31.7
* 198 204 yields 31.7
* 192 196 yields 31.8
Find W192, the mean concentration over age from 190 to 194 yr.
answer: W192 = 31.2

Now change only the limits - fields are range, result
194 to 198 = 32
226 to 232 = 31.2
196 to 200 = 31.7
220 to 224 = 31.4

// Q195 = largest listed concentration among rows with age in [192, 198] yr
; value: 32.21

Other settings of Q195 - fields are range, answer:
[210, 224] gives 31.83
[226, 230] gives 31.7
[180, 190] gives 31.98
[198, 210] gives 31.92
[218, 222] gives 30.99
